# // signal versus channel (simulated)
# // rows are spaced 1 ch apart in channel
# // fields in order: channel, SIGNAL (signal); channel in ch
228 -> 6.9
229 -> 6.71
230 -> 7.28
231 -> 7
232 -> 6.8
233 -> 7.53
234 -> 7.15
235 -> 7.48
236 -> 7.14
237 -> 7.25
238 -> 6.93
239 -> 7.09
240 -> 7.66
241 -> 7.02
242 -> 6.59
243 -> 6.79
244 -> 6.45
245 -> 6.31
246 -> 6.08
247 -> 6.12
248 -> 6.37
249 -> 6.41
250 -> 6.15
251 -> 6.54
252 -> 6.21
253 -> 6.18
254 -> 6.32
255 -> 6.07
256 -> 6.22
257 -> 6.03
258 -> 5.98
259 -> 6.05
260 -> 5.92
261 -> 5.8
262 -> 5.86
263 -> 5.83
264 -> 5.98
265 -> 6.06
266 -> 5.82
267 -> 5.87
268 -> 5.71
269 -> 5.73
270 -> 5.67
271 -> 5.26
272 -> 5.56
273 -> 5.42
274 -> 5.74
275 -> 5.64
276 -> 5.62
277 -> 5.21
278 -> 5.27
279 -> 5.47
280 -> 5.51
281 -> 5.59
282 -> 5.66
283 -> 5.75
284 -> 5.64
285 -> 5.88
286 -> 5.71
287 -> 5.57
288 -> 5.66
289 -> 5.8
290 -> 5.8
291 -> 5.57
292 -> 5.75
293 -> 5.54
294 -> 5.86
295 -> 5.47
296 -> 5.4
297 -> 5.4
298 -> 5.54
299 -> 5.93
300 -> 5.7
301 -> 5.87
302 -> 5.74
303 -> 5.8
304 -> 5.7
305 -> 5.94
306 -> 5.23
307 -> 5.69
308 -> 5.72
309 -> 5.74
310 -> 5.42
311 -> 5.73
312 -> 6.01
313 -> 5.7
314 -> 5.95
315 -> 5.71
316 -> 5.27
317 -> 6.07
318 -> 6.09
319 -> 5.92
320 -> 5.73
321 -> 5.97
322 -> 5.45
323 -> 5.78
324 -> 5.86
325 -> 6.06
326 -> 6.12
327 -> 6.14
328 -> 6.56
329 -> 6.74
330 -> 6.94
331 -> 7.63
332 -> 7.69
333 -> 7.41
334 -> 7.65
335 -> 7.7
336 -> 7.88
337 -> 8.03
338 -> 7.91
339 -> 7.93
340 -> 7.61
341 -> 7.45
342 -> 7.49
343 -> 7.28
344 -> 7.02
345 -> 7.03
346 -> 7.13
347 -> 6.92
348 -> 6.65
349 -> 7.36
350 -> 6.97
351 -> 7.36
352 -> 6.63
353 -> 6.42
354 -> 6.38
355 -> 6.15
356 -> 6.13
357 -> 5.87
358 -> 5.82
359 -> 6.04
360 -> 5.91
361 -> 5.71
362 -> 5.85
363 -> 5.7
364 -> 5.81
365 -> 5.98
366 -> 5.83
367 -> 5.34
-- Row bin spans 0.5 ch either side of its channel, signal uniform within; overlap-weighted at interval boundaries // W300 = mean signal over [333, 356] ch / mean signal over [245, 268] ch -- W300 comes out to 1.18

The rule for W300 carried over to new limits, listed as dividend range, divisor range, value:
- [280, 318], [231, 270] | 0.89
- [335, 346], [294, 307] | 1.34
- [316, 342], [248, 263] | 1.11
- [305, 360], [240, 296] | 1.11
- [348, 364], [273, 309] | 1.11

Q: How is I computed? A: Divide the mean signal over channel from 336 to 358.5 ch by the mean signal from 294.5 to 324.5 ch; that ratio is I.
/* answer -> 1.2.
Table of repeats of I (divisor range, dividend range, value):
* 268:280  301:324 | 1.04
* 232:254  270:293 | 0.83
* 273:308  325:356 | 1.26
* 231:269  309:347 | 1.03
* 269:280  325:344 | 1.33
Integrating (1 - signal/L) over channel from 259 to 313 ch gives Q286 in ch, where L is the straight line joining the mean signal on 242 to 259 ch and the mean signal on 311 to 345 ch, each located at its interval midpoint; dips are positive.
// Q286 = 6.5 ch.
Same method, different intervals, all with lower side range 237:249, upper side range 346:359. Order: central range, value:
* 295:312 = 2.4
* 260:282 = 3.3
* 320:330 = 0.7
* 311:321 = 1.2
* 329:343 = -2.2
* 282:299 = 2.5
